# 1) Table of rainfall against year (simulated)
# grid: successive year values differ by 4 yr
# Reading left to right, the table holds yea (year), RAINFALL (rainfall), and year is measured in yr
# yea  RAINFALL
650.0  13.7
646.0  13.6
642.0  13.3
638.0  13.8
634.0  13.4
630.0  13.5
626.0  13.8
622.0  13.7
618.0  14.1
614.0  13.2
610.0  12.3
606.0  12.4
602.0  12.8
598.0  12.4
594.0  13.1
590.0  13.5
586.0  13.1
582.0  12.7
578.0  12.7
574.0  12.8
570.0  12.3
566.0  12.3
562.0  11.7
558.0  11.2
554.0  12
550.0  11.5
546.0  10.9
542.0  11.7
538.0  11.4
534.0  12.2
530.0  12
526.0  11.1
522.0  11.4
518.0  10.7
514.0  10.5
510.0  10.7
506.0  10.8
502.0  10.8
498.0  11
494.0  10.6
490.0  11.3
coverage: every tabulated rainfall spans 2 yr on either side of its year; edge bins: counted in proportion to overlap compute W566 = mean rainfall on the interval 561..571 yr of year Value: 12.1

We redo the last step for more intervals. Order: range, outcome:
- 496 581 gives 11.5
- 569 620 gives 12.9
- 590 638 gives 13.2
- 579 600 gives 12.9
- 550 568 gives 11.8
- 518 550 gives 11.5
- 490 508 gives 10.9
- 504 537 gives 11.2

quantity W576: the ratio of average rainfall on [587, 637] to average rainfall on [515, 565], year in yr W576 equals 1.15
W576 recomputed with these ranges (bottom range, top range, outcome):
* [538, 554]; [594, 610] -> 1.10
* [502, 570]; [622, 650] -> 1.19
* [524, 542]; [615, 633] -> 1.18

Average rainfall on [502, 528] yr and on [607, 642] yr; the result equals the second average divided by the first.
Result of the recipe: 1.2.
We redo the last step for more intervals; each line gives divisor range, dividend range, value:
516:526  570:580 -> 1.14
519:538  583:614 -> 1.11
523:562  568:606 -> 1.11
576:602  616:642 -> 1.06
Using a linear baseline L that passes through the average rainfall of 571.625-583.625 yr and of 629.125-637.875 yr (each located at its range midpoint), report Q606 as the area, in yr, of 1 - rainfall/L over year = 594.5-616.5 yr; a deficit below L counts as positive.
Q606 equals 0.7 yr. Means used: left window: 12.7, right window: 13.5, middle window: 12.7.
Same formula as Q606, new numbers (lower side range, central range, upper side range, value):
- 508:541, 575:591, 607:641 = -0.5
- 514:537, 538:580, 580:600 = 1.1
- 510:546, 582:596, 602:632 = -0.6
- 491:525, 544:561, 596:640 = 0.6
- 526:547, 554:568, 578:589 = 0.6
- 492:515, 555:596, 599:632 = -0.7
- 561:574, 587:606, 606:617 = -0.4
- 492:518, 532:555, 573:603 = 0.3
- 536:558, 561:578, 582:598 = -0.1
